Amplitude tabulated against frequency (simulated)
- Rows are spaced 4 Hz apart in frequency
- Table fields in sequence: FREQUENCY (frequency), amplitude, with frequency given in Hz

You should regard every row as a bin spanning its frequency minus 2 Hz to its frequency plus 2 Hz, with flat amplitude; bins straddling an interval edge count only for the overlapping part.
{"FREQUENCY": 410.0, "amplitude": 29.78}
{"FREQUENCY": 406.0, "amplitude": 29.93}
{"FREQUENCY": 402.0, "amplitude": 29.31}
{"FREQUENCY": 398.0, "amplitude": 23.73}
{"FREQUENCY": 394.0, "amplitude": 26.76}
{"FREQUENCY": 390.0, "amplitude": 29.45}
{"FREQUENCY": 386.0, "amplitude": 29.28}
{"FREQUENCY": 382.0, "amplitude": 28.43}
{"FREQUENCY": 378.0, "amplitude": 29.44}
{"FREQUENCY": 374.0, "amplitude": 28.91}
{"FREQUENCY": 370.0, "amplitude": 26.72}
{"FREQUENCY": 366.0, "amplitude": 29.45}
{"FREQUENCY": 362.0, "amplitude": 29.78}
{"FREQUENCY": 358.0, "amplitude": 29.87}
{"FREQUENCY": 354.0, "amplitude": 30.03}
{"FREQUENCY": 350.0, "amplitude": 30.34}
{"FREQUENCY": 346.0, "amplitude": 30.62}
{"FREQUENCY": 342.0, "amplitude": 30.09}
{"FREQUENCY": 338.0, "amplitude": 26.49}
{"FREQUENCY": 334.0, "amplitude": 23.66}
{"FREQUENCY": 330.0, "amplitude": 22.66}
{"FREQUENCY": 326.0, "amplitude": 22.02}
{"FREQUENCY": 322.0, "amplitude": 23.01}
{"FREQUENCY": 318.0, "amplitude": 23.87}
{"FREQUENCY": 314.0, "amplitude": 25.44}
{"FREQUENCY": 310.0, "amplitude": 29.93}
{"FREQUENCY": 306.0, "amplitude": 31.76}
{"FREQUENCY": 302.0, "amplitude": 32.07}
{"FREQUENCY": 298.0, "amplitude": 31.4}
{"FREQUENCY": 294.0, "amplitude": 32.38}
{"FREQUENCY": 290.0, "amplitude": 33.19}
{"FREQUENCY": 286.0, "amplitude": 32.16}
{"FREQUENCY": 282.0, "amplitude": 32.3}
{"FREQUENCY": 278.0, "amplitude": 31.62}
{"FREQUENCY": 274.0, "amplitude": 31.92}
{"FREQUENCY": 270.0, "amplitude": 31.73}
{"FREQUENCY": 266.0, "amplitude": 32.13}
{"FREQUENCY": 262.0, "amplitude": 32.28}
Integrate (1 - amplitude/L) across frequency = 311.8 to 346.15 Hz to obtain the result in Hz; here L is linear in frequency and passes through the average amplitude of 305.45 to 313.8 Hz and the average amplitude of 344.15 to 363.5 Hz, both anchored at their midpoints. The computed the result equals 5.5 Hz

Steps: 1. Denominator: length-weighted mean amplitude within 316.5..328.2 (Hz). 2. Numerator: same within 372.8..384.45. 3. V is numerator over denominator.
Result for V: 1.26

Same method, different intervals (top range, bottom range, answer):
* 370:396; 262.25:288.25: 0.89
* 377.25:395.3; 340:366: 0.95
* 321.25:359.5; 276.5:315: 0.86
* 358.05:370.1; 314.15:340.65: 1.22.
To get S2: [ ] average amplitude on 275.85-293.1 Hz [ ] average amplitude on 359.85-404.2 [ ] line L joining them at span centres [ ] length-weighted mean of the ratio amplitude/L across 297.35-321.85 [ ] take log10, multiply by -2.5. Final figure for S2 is 0.10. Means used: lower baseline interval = 32.3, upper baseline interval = 28.3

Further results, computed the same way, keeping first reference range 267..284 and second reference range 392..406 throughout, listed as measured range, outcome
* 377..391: -0.06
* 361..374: -0.01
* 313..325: 0.26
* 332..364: 0.01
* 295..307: -0.03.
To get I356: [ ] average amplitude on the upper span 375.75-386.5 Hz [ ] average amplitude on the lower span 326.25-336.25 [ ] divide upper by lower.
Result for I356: 1.26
